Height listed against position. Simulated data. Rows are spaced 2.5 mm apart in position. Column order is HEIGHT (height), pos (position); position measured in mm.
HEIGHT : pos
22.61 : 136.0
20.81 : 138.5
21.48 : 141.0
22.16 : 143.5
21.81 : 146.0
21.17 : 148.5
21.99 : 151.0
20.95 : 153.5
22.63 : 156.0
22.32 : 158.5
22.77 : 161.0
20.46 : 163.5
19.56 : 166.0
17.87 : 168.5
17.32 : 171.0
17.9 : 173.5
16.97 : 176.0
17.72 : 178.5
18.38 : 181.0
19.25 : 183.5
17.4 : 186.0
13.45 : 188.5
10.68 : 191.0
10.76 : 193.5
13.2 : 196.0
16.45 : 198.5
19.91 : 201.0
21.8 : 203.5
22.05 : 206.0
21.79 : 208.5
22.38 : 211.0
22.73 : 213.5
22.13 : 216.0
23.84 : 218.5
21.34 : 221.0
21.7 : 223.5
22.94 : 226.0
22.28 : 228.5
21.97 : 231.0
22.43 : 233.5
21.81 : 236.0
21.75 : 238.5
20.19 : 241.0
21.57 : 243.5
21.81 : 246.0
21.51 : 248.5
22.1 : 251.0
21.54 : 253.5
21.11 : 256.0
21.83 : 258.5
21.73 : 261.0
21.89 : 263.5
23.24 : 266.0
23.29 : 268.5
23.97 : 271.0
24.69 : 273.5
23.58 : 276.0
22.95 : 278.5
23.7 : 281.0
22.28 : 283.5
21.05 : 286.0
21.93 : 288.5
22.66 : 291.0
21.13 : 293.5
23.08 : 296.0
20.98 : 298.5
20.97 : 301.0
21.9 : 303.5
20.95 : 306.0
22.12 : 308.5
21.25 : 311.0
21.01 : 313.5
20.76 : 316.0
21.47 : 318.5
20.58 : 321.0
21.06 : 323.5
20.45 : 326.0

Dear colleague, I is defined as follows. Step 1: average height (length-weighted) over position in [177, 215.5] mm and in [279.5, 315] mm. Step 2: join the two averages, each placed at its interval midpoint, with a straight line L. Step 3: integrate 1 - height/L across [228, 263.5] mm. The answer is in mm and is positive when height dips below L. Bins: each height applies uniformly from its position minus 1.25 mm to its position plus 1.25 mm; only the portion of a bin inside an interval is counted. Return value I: -3.3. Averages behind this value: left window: 17.9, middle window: 21.7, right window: 21.8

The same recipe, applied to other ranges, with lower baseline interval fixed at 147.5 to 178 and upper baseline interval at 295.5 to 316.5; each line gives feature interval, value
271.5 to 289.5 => -1.50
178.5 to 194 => 3.73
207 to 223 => -1.37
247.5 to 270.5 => -1.22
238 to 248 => -0.23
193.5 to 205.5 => 1.80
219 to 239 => -1.36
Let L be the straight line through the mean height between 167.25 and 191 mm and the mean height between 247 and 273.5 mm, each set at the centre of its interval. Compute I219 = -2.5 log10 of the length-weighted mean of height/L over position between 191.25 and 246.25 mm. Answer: -0.049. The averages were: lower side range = 17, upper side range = 22.3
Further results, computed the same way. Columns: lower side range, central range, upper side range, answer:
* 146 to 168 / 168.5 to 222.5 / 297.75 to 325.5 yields 0.157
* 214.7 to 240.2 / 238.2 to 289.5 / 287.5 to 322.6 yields -0.021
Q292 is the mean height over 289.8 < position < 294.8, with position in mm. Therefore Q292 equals 21.9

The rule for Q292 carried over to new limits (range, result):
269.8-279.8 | 23.8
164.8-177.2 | 17.9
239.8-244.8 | 20.9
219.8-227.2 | 22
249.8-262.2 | 21.7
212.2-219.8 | 22.9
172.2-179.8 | 17.5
